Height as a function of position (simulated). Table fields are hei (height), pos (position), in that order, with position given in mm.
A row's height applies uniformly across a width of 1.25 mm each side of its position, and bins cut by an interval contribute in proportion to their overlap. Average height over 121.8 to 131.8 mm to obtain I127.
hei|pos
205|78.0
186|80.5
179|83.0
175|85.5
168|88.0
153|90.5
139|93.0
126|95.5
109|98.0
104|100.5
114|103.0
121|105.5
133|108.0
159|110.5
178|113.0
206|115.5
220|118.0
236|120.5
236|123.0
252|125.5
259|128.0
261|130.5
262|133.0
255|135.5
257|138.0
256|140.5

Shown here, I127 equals 252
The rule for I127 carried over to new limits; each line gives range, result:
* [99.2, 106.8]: 113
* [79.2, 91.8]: 172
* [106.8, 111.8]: 146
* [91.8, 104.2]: 118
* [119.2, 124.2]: 236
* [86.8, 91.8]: 160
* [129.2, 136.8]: 259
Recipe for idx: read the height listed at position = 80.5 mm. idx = 186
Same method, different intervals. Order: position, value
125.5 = 252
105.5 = 121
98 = 109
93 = 139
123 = 236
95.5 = 126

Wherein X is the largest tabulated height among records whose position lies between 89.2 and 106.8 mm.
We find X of 153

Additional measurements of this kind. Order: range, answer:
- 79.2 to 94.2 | 186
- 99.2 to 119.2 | 220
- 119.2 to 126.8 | 252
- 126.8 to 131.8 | 261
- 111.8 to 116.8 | 206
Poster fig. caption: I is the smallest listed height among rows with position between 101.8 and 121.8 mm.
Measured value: 114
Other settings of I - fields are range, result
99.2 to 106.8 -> 104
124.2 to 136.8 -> 252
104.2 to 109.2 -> 121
